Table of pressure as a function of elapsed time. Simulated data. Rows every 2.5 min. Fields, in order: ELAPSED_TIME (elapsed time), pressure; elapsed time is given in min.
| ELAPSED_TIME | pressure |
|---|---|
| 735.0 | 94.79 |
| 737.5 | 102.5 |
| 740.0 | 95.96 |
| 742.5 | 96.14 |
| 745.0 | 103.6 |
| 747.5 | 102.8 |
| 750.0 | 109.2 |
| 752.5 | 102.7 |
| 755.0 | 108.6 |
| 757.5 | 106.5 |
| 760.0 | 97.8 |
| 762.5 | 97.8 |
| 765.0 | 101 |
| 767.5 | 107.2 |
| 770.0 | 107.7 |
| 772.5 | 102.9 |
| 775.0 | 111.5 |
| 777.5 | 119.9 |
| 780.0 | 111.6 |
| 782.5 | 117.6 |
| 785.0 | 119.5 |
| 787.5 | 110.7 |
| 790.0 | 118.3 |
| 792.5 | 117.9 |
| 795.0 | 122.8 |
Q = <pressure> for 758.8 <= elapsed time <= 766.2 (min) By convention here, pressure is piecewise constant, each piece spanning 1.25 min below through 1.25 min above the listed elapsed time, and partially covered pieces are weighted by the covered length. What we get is 98.9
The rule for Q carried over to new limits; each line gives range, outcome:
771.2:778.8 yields 111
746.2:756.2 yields 106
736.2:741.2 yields 99.2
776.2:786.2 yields 117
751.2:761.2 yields 104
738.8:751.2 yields 102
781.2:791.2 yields 116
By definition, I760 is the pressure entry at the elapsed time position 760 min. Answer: 97.8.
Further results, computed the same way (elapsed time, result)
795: 122.8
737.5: 102.5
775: 111.5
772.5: 102.9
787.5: 110.7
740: 95.96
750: 109.2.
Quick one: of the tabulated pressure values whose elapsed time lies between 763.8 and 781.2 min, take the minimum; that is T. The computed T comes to 101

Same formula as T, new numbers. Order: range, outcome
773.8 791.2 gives 110.7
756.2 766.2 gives 97.8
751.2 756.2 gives 102.7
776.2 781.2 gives 111.6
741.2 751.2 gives 96.14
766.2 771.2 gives 107.2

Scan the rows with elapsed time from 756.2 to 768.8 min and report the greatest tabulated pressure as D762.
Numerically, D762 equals 107.2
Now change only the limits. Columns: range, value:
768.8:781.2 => 119.9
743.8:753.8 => 109.2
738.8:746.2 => 103.6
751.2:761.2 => 108.6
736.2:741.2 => 102.5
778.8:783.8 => 117.6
